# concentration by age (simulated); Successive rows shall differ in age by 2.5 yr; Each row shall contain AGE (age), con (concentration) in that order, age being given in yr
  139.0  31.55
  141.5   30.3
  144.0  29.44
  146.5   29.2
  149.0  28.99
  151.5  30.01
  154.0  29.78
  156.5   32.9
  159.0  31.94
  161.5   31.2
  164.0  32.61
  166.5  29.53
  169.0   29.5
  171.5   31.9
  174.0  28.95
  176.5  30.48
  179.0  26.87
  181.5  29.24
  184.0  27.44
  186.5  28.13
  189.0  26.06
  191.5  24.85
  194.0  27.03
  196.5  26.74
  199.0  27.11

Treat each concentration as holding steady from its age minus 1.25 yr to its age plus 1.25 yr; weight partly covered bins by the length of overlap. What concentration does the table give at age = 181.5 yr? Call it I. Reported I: 29.24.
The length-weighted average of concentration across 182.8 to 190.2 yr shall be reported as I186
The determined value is 27.2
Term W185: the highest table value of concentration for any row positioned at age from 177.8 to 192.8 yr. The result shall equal 29.24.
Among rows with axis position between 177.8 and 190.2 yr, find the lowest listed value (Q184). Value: 26.06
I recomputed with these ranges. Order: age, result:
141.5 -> 30.3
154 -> 29.78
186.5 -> 28.13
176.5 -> 30.48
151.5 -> 30.01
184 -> 27.44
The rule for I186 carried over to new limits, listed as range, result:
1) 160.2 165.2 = 31.9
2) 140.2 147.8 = 29.7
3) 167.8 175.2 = 30.1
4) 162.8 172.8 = 30.9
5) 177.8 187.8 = 27.9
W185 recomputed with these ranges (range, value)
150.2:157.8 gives 32.9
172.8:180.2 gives 30.48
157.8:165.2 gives 32.61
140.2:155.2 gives 30.3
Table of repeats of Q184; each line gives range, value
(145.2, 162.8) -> 28.99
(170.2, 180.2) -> 26.87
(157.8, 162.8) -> 31.2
